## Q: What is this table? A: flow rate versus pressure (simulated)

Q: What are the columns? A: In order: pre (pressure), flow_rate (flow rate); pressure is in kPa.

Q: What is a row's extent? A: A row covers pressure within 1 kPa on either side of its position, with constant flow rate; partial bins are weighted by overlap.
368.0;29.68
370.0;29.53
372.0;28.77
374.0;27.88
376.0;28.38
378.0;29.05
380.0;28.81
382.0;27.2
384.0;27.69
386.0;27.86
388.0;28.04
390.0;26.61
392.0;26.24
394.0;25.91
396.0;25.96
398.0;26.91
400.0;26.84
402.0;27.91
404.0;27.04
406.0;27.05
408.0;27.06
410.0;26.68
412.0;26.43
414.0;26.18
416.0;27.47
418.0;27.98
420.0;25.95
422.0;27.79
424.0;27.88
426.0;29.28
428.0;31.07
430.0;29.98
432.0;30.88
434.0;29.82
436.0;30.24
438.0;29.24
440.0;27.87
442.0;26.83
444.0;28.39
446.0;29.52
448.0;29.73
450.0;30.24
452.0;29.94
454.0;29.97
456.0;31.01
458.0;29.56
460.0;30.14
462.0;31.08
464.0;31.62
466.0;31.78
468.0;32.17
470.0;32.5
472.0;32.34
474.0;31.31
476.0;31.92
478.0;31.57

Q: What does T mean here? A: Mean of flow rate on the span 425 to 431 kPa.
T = 30.1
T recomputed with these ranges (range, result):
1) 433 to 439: 29.8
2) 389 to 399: 26.3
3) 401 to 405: 27.5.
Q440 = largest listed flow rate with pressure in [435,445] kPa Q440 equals 30.24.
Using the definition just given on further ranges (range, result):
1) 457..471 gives 32.5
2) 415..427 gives 29.28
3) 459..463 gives 31.08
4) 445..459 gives 31.01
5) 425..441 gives 31.07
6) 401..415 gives 27.91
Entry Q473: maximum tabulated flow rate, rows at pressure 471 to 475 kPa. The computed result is 32.34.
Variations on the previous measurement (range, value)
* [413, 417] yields 27.47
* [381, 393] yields 28.04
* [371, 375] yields 28.77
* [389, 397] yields 26.61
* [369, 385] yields 29.53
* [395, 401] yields 26.91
